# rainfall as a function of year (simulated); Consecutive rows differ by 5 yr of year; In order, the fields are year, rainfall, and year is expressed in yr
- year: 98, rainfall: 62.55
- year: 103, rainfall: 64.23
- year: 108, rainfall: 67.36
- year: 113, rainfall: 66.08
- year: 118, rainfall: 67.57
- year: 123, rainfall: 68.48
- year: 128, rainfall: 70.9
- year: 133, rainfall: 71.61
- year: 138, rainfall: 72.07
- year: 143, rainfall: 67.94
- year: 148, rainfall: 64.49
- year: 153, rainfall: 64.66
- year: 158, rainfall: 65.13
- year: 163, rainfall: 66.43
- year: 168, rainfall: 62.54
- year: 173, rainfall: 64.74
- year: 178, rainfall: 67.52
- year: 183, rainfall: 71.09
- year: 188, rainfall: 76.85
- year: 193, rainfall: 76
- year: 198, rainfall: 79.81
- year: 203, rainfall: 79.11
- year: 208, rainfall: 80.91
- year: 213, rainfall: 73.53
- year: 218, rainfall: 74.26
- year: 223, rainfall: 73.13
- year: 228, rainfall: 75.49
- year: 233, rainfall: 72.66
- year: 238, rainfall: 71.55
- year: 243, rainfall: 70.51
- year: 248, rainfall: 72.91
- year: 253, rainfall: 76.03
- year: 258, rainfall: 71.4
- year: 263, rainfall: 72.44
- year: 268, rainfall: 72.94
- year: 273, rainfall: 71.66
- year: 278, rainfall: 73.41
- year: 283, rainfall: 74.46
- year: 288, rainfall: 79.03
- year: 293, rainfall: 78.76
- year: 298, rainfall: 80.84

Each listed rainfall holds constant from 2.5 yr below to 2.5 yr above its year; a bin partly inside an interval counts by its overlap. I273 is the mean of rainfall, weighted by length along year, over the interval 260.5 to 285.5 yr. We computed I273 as 73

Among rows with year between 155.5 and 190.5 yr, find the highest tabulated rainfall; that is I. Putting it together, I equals 76.85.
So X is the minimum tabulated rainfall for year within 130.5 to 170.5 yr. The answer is 62.54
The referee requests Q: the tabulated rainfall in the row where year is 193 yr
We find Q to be 76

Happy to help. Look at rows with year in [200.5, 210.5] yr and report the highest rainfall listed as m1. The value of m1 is 80.91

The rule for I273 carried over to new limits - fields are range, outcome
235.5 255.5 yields 72.8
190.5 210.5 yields 79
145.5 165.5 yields 65.2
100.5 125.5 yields 66.7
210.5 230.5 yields 74.1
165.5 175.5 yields 63.6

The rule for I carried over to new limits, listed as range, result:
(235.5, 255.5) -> 76.03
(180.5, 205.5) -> 79.81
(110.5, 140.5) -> 72.07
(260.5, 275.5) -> 72.94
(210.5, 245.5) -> 75.49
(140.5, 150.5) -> 67.94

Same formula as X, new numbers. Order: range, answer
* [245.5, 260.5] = 71.4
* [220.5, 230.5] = 73.13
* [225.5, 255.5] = 70.51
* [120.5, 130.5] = 68.48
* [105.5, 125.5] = 66.08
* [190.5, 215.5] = 73.53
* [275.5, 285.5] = 73.41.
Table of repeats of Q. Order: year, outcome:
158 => 65.13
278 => 73.41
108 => 67.36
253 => 76.03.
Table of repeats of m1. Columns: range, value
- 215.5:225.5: 74.26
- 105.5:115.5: 67.36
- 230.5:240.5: 72.66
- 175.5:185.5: 71.09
